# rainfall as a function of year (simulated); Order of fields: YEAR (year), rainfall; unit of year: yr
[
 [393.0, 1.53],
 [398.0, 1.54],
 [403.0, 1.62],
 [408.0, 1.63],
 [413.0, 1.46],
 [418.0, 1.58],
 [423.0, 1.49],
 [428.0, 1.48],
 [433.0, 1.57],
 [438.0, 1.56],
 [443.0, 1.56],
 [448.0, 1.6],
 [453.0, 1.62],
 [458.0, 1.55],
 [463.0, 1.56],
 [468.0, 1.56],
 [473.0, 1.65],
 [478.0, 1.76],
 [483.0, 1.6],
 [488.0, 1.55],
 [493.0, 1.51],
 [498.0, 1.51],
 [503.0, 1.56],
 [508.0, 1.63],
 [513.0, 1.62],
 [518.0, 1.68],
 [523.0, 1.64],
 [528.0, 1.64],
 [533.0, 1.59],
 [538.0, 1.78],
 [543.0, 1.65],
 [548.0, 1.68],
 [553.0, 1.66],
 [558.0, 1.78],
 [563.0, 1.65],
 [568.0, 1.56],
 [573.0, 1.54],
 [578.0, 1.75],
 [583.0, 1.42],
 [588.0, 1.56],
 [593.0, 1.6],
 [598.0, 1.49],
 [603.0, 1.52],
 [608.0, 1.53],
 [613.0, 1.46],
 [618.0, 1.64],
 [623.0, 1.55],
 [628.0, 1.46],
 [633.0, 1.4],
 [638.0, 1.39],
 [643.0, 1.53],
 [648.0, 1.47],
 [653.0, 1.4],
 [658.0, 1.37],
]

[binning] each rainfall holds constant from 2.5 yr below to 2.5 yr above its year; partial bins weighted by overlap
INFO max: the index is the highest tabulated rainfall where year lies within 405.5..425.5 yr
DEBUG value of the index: 1.63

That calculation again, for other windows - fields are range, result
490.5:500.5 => 1.51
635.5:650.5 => 1.53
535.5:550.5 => 1.78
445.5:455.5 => 1.62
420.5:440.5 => 1.57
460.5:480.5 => 1.76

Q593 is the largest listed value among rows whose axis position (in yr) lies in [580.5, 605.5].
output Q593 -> 1.6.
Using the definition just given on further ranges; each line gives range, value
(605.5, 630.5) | 1.64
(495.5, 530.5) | 1.68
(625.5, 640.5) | 1.46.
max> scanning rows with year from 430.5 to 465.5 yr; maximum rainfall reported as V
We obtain 1.62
